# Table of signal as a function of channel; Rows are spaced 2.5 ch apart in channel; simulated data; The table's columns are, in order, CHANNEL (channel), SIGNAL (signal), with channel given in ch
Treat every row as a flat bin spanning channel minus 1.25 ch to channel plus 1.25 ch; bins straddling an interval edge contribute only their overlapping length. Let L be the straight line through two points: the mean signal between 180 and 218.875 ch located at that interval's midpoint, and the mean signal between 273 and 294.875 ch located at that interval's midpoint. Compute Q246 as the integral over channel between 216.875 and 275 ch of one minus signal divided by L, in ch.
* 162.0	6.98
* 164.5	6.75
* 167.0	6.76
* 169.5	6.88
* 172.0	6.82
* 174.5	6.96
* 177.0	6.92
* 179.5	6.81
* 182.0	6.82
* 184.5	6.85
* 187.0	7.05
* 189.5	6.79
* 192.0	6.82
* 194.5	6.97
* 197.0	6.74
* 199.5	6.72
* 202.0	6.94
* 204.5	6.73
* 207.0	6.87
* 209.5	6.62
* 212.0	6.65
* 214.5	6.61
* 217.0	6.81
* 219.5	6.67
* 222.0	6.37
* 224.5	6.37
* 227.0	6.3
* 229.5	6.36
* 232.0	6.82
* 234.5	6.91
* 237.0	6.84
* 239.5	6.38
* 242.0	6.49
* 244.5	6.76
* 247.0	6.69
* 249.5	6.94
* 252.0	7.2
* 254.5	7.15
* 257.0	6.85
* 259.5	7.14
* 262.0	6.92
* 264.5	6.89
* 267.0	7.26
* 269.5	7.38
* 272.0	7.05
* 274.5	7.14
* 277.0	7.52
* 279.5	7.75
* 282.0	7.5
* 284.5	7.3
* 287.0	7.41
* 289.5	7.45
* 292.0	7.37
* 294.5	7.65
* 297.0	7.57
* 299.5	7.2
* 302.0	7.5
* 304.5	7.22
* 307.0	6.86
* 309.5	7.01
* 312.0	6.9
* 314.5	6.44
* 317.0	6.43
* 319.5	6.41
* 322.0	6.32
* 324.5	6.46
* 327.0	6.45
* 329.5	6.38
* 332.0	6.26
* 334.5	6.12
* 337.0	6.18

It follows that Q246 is 2.7 ch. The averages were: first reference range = 6.8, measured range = 6.82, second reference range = 7.44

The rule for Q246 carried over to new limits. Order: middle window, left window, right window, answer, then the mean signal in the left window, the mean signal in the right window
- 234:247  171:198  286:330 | 0.46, 6.87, 6.95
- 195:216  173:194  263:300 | 0.73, 6.88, 7.36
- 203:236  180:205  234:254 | 0.91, 6.85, 6.79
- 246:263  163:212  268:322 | 0.13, 6.83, 7.17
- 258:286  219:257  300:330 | -2.32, 6.69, 6.72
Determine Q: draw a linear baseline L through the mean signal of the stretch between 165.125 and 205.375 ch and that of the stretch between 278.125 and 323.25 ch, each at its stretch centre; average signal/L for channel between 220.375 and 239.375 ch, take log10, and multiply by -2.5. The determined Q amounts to 0.06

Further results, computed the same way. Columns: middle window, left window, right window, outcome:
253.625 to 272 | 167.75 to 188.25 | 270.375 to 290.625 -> 0.03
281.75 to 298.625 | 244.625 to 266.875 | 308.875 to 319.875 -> -0.10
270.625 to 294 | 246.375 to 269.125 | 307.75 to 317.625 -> -0.08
